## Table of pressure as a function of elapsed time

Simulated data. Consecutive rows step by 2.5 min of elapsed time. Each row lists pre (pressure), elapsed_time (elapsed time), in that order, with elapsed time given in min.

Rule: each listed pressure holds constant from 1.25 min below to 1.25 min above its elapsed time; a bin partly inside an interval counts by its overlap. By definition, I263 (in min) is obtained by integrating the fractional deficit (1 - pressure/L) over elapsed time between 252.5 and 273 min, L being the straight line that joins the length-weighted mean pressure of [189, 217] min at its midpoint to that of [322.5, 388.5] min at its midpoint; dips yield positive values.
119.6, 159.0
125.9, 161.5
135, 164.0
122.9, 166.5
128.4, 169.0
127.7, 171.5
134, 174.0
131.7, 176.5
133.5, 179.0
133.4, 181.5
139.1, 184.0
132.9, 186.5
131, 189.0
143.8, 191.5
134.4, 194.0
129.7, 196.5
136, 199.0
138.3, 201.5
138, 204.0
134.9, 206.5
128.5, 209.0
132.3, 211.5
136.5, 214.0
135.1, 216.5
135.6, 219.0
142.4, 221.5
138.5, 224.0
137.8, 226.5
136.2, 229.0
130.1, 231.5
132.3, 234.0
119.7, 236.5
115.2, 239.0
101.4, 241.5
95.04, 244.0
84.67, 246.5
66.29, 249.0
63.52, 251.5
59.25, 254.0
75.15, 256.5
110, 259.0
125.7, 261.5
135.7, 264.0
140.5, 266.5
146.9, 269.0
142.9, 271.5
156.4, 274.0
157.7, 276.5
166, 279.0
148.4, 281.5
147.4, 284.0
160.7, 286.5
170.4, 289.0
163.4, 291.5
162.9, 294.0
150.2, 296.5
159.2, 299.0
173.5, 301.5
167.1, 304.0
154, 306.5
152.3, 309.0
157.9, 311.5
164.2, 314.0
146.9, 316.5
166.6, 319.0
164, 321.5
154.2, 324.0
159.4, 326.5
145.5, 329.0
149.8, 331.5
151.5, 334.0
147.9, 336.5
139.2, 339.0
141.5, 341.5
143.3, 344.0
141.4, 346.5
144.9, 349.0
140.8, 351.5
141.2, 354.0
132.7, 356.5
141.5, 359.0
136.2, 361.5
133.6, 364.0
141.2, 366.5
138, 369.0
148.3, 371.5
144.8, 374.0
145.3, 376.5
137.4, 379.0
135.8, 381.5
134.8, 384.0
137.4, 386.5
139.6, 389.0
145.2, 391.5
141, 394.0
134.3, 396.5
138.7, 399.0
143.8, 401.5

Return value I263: 3.2 min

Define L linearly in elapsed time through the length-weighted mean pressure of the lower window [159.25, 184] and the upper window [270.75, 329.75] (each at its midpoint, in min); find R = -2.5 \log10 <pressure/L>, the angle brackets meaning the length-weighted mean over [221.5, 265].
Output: 0.32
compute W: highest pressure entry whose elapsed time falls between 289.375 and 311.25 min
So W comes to 173.5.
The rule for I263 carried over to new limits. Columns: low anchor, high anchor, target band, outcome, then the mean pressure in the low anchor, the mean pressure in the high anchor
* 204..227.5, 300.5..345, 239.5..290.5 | 7.79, 136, 154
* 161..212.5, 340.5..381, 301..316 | -2.36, 133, 141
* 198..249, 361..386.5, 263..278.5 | -2.09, 126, 140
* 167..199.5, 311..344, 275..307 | -2.72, 133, 152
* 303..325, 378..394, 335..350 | 0.75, 159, 139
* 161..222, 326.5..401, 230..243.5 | 1.69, 134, 141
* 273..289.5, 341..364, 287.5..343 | -2.66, 158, 140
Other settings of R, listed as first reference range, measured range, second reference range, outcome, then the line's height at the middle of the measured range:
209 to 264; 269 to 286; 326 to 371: -0.23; 124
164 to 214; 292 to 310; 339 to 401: -0.17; 137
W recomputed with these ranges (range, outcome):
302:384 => 167.1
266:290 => 170.4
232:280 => 166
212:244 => 142.4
